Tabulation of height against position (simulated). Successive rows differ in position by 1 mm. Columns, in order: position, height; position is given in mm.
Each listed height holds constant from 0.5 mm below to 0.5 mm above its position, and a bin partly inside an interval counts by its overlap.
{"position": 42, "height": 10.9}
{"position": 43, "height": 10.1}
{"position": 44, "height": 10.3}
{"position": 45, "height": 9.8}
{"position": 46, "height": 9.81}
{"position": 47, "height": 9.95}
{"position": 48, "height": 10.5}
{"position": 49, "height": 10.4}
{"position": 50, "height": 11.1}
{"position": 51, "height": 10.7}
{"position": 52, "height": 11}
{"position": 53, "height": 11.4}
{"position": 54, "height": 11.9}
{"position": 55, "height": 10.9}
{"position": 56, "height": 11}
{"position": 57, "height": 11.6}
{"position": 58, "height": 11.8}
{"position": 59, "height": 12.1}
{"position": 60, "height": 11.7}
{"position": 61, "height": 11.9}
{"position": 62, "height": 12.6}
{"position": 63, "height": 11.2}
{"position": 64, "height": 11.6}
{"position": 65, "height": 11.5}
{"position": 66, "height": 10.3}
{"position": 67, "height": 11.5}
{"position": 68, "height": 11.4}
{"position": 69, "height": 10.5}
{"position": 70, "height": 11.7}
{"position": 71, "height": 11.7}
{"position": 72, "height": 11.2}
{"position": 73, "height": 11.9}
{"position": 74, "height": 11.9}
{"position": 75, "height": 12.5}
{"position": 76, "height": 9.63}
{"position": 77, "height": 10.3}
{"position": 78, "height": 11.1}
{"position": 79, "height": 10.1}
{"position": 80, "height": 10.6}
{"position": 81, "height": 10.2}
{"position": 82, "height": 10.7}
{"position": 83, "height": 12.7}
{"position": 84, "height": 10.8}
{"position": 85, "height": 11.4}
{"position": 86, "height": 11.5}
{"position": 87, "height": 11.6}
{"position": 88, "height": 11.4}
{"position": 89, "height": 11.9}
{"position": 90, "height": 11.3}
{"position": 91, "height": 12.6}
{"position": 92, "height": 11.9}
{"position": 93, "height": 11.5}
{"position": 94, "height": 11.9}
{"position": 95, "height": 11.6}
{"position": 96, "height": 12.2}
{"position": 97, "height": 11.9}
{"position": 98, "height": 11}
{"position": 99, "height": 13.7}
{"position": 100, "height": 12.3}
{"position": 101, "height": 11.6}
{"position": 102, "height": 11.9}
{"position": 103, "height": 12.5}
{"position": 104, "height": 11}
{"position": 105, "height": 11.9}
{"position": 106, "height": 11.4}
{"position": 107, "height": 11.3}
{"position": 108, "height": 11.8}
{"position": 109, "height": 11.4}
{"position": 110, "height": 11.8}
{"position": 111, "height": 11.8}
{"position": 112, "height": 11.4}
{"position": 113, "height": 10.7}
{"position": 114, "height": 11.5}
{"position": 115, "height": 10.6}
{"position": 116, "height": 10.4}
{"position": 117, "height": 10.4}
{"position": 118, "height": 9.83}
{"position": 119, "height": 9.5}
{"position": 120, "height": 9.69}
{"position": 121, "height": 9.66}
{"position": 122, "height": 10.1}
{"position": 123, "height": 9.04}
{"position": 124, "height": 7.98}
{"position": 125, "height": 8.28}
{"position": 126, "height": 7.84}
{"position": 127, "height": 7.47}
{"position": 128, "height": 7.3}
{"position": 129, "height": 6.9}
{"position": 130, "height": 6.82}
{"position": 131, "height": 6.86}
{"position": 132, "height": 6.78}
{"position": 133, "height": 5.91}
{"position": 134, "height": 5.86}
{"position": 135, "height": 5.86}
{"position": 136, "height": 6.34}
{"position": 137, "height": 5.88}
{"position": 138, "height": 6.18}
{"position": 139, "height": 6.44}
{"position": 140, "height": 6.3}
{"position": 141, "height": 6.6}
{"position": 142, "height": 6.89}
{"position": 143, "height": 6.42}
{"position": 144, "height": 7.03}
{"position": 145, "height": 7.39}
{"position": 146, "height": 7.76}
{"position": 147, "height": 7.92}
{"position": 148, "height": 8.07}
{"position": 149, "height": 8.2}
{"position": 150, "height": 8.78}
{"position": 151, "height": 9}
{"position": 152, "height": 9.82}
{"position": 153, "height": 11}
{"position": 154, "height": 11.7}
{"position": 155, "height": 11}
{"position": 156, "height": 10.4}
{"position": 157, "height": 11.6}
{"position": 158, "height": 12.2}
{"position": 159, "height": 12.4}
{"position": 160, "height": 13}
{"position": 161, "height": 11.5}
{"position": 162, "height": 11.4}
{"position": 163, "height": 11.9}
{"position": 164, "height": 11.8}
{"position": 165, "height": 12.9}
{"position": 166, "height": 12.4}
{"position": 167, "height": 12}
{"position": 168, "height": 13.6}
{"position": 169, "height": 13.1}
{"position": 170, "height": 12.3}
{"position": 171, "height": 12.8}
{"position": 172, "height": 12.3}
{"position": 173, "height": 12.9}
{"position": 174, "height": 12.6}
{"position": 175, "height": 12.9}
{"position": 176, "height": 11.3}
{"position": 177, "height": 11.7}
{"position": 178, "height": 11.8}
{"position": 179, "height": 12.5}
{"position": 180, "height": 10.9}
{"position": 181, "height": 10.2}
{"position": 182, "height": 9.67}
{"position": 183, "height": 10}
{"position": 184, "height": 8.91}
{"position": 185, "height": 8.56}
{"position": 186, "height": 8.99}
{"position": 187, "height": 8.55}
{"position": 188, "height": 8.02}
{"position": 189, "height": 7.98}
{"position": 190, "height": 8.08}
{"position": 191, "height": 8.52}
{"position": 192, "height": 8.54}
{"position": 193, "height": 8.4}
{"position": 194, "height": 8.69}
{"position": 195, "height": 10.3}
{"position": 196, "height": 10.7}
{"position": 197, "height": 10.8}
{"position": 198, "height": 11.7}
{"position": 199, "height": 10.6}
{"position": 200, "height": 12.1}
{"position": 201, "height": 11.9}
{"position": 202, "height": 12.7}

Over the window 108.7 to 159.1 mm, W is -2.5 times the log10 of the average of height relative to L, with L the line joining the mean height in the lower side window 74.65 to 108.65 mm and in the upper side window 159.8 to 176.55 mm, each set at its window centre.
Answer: 0.34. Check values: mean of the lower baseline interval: 11.5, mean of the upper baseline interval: 12.4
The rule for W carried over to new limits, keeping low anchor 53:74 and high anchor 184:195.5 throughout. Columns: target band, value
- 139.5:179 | -0.15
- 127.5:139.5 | 0.47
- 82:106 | -0.10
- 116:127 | 0.11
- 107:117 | -0.08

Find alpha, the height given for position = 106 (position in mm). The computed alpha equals 11.4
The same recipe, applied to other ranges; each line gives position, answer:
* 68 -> 11.4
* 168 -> 13.6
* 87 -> 11.6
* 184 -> 8.91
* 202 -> 12.7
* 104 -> 11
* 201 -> 11.9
